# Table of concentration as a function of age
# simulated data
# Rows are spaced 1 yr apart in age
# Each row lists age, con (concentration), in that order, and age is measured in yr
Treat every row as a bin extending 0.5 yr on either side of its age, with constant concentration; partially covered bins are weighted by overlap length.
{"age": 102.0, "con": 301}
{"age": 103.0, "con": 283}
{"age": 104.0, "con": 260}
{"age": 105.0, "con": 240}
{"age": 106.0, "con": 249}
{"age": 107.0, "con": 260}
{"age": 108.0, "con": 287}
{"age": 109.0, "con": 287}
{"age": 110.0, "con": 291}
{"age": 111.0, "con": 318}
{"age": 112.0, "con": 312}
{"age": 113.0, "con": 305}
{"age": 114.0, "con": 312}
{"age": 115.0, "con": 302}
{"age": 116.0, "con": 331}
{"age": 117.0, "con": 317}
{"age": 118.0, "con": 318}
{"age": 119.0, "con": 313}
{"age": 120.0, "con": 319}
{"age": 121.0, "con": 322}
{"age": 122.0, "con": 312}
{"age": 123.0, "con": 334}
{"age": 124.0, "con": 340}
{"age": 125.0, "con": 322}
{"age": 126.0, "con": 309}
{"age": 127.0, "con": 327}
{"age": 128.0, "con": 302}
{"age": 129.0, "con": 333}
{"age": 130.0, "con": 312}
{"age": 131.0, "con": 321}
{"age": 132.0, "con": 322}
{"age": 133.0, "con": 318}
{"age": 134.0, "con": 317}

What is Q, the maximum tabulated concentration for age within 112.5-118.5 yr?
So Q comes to 331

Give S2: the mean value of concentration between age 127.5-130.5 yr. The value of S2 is 316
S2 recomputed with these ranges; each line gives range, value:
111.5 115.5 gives 308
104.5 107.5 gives 250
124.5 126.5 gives 316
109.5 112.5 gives 307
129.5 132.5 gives 318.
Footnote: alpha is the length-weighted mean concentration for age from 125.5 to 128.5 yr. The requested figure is 313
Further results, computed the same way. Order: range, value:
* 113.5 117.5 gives 316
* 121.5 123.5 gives 323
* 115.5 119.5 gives 320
